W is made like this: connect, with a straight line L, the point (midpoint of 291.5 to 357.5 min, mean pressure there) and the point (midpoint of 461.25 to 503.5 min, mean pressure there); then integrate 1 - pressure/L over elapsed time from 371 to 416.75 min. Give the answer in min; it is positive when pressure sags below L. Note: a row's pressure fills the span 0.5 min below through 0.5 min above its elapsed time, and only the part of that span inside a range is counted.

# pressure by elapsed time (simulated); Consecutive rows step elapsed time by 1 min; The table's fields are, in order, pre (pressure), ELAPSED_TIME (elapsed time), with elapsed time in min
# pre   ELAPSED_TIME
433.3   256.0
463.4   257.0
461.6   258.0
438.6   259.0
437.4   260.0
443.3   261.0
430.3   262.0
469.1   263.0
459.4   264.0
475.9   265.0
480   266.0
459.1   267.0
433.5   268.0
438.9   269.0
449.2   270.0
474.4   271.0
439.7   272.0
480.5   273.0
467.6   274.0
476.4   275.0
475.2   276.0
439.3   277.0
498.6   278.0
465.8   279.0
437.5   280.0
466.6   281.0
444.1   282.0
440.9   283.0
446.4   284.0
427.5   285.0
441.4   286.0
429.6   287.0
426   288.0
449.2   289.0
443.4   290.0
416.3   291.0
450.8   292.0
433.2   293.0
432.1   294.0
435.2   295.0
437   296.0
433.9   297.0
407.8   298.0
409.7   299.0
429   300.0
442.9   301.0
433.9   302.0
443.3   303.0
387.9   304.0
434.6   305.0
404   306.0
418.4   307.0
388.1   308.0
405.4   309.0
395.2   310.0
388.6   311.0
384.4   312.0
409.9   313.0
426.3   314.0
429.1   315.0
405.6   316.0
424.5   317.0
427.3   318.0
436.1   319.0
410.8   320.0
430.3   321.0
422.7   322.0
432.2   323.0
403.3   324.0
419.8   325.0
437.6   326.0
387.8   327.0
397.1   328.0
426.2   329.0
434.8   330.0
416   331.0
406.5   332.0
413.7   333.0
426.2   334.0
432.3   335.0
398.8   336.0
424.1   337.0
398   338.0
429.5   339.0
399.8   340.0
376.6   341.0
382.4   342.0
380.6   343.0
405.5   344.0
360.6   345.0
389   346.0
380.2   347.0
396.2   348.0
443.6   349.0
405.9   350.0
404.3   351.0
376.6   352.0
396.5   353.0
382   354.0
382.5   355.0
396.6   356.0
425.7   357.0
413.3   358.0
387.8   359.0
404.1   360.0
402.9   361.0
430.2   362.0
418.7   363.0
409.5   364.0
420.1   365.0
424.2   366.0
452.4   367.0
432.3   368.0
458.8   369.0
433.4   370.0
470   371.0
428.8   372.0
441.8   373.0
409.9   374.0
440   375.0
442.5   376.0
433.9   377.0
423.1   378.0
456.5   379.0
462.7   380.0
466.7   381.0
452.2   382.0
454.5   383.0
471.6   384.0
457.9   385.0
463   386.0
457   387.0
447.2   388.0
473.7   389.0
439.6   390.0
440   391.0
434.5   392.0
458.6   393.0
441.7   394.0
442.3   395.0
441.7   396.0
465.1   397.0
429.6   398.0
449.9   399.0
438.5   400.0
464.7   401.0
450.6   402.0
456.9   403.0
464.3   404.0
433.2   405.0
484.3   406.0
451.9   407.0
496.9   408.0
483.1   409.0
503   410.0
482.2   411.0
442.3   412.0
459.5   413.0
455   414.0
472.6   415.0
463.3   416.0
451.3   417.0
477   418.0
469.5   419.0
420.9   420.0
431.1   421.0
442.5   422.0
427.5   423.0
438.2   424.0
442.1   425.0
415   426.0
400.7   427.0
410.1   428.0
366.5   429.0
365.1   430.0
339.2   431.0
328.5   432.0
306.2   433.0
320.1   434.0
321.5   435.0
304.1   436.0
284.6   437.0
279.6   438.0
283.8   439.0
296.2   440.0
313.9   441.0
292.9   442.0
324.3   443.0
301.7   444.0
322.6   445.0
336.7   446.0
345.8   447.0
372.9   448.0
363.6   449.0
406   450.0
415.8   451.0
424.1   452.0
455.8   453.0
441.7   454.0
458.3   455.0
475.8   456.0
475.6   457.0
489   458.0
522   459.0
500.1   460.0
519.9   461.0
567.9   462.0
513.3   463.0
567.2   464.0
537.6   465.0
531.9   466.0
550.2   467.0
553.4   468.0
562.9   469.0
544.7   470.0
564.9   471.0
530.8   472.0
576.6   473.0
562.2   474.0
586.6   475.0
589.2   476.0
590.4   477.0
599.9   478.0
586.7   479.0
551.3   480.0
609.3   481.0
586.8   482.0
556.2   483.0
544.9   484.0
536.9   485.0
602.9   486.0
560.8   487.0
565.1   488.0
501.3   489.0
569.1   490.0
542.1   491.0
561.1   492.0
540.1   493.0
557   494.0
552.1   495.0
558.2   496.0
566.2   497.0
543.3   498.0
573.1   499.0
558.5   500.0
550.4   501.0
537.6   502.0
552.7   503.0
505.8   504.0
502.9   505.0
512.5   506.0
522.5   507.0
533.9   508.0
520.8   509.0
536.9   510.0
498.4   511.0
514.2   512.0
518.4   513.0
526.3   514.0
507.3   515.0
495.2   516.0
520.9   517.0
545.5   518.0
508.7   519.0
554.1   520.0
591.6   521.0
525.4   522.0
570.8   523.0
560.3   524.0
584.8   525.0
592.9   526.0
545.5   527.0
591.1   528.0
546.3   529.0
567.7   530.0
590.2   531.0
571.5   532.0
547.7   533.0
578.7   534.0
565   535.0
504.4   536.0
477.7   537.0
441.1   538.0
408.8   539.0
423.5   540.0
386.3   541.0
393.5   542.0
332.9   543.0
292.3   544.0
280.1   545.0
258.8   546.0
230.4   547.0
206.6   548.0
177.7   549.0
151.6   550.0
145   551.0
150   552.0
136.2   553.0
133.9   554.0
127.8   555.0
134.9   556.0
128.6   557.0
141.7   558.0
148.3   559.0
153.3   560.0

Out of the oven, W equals 2.2 min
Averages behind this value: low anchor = 412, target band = 454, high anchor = 559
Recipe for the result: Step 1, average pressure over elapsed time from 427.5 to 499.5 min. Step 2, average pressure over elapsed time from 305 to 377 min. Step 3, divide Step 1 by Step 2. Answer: 1.15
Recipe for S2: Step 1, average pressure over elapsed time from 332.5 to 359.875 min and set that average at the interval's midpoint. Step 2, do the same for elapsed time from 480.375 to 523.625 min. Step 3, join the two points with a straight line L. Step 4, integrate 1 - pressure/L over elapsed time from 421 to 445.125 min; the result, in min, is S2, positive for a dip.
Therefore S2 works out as 6.5 min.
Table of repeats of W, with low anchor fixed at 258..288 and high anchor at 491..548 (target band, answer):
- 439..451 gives 3.78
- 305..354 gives 6.04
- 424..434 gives 2.28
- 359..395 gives 2.63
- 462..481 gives -2.58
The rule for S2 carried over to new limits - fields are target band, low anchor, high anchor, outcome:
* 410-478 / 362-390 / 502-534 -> 7.33 min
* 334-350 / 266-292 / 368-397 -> 1.73 min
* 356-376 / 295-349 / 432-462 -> -1.26 min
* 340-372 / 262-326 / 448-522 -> 4.02 min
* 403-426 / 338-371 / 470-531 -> 0.42 min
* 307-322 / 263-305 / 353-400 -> 1.02 min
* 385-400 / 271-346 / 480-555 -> -0.06 min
